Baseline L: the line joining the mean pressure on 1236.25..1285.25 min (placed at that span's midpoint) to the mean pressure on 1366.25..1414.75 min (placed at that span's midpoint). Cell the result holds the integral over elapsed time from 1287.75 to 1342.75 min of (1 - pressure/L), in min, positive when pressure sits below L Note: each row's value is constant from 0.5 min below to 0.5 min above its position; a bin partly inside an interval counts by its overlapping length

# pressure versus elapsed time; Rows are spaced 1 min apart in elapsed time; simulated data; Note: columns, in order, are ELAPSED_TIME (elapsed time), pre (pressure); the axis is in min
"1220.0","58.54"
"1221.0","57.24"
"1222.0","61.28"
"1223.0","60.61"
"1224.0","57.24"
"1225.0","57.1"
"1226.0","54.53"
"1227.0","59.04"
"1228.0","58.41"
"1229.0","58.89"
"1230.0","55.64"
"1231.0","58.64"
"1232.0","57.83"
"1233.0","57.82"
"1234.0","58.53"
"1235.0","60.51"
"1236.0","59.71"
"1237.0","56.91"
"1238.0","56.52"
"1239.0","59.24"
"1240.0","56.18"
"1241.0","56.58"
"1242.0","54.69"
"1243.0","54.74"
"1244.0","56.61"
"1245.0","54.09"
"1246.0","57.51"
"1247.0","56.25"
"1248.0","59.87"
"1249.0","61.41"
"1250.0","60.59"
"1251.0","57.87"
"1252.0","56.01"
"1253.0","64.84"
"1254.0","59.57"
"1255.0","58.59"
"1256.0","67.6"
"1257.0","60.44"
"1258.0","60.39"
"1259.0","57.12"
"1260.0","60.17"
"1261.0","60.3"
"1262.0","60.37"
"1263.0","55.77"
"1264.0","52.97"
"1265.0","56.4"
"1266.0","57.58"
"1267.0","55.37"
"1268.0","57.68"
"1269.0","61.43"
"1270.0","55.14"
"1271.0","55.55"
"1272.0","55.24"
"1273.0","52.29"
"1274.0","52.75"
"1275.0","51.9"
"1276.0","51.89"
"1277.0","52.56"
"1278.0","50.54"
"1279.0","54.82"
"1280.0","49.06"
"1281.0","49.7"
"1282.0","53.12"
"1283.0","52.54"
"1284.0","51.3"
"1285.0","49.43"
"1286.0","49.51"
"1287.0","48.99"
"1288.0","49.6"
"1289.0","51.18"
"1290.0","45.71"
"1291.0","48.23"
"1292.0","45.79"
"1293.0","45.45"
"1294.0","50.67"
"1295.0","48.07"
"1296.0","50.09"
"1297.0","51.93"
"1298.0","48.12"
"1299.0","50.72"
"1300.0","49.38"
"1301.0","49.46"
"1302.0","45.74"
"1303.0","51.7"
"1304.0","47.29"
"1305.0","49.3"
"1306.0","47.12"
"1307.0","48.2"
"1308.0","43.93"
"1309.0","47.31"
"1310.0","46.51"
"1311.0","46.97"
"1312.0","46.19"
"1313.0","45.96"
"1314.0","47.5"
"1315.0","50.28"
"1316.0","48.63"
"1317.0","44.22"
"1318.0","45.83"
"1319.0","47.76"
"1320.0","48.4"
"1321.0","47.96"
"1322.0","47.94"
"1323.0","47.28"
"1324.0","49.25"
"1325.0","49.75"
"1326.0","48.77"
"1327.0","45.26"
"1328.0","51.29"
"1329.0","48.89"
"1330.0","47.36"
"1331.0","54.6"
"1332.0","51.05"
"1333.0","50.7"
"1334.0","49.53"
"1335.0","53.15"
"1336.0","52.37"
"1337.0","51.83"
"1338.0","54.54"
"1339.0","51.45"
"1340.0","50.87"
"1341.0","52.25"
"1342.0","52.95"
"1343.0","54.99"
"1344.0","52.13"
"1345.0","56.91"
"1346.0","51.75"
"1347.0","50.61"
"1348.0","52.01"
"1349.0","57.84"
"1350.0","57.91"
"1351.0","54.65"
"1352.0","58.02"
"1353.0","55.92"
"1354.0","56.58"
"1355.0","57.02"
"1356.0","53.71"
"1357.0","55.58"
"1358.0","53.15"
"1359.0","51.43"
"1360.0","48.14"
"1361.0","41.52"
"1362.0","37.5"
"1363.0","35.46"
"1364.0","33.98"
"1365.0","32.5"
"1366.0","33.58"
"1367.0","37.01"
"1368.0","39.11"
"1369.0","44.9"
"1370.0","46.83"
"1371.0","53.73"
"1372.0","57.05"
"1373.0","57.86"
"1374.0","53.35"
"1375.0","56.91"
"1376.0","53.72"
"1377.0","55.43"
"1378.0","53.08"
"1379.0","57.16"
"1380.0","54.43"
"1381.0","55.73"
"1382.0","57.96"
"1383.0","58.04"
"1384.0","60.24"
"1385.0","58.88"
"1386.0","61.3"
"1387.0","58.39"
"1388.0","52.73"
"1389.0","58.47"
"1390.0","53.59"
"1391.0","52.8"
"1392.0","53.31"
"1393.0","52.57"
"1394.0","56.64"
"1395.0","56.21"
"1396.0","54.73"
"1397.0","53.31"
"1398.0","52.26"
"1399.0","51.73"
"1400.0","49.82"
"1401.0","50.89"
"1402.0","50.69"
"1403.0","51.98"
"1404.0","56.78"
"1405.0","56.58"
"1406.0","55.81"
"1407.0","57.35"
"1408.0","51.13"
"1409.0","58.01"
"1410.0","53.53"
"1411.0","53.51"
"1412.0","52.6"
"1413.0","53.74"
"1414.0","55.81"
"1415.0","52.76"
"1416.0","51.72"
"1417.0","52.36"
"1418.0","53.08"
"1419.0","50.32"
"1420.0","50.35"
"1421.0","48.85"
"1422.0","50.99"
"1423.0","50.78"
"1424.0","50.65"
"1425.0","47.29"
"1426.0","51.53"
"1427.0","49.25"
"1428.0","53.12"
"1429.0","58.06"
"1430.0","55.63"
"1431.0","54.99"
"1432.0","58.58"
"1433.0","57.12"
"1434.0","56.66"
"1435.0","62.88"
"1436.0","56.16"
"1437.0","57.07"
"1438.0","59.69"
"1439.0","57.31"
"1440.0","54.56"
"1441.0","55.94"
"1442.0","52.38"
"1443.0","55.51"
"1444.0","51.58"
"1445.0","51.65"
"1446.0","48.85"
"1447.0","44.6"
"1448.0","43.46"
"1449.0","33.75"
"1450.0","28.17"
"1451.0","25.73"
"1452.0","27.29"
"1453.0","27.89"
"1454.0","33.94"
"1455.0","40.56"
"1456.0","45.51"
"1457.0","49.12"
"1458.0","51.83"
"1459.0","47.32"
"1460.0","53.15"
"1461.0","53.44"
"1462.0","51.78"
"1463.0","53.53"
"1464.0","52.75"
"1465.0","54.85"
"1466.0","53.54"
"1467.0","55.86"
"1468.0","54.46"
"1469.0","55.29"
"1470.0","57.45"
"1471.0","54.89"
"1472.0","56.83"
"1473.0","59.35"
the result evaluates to 6.3 min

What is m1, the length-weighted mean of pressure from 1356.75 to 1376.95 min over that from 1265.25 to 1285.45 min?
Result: 0.9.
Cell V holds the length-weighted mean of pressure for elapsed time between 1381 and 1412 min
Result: 54.9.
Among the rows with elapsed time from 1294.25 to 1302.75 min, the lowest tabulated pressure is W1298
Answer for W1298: 45.74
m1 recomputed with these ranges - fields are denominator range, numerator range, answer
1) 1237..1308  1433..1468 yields 0.90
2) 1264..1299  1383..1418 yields 1.05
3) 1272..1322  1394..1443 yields 1.10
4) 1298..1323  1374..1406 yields 1.15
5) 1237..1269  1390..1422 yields 0.91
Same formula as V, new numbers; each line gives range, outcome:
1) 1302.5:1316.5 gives 47.6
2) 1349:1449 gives 52.6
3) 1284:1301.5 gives 49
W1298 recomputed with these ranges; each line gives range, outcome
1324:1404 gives 32.5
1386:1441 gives 47.29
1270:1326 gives 43.93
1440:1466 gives 25.73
